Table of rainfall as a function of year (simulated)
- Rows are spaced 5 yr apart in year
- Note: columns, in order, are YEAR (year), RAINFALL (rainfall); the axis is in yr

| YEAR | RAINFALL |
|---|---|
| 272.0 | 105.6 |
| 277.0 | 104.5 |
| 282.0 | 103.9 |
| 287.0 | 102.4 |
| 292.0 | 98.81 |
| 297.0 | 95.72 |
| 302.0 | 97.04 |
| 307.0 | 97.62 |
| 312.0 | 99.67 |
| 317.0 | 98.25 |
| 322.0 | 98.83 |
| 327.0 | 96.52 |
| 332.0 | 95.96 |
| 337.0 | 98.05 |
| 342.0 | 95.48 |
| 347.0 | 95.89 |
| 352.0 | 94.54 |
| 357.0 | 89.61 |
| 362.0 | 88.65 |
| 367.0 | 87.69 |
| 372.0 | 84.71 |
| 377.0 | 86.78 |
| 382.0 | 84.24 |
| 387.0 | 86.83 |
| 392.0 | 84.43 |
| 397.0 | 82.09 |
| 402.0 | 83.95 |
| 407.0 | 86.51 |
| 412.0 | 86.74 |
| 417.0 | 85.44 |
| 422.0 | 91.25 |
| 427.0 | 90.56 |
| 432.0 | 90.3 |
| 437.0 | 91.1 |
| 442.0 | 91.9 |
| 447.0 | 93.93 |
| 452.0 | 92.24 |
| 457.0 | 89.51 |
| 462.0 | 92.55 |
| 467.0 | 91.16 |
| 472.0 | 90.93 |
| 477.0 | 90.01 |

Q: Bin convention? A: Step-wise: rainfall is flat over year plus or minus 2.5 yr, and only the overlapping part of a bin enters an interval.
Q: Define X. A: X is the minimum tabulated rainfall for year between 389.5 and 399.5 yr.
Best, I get 82.09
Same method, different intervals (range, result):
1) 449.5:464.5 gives 89.51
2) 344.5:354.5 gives 94.54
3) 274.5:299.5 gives 95.72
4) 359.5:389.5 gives 84.24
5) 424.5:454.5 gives 90.3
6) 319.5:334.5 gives 95.96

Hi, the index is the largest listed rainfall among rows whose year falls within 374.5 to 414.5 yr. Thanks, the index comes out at 86.83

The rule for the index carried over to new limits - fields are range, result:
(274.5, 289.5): 104.5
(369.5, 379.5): 86.78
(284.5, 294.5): 102.4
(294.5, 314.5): 99.67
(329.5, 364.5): 98.05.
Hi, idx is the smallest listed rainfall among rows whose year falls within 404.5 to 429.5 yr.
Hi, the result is 85.44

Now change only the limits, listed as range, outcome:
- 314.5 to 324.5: 98.25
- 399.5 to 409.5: 83.95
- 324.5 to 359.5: 89.61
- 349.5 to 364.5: 88.65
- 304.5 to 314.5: 97.62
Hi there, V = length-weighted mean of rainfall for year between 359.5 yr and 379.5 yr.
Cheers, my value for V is 87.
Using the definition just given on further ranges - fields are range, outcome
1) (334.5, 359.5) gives 94.7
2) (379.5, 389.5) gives 85.5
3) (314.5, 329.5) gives 97.9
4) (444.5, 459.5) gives 91.9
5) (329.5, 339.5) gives 97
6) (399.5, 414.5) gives 85.7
